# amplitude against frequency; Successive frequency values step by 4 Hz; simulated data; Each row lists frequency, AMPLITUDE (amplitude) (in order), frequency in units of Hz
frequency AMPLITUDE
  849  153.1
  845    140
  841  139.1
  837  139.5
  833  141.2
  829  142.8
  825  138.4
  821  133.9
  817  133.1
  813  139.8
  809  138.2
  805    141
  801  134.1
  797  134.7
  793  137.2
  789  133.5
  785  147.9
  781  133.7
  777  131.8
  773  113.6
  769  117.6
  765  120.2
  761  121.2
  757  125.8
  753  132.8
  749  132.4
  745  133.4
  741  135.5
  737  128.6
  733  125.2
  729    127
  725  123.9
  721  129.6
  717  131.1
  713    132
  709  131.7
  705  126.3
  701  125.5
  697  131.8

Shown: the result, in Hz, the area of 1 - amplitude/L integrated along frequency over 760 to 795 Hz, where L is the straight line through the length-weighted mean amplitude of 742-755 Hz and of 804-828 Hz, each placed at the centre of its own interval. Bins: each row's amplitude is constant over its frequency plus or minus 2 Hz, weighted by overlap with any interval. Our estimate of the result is 1.6 Hz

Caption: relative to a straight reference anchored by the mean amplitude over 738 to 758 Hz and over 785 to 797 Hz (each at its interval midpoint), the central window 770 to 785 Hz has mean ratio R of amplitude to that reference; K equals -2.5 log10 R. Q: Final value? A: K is 0.06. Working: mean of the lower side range 132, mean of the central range 129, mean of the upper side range 137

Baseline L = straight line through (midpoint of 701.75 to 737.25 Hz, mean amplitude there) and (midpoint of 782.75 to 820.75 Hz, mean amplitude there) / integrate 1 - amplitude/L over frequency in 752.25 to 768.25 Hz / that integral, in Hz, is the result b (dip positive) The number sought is 1.1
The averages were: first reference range 128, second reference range 138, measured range 124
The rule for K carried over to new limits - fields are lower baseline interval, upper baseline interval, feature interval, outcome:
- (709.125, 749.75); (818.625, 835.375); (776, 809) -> -0.010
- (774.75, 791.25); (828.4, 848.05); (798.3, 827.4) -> 0.015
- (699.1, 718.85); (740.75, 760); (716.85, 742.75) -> 0.015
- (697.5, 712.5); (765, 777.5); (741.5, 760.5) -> -0.071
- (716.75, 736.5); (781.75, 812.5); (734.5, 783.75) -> 0.038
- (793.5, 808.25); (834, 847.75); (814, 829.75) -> 0.015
